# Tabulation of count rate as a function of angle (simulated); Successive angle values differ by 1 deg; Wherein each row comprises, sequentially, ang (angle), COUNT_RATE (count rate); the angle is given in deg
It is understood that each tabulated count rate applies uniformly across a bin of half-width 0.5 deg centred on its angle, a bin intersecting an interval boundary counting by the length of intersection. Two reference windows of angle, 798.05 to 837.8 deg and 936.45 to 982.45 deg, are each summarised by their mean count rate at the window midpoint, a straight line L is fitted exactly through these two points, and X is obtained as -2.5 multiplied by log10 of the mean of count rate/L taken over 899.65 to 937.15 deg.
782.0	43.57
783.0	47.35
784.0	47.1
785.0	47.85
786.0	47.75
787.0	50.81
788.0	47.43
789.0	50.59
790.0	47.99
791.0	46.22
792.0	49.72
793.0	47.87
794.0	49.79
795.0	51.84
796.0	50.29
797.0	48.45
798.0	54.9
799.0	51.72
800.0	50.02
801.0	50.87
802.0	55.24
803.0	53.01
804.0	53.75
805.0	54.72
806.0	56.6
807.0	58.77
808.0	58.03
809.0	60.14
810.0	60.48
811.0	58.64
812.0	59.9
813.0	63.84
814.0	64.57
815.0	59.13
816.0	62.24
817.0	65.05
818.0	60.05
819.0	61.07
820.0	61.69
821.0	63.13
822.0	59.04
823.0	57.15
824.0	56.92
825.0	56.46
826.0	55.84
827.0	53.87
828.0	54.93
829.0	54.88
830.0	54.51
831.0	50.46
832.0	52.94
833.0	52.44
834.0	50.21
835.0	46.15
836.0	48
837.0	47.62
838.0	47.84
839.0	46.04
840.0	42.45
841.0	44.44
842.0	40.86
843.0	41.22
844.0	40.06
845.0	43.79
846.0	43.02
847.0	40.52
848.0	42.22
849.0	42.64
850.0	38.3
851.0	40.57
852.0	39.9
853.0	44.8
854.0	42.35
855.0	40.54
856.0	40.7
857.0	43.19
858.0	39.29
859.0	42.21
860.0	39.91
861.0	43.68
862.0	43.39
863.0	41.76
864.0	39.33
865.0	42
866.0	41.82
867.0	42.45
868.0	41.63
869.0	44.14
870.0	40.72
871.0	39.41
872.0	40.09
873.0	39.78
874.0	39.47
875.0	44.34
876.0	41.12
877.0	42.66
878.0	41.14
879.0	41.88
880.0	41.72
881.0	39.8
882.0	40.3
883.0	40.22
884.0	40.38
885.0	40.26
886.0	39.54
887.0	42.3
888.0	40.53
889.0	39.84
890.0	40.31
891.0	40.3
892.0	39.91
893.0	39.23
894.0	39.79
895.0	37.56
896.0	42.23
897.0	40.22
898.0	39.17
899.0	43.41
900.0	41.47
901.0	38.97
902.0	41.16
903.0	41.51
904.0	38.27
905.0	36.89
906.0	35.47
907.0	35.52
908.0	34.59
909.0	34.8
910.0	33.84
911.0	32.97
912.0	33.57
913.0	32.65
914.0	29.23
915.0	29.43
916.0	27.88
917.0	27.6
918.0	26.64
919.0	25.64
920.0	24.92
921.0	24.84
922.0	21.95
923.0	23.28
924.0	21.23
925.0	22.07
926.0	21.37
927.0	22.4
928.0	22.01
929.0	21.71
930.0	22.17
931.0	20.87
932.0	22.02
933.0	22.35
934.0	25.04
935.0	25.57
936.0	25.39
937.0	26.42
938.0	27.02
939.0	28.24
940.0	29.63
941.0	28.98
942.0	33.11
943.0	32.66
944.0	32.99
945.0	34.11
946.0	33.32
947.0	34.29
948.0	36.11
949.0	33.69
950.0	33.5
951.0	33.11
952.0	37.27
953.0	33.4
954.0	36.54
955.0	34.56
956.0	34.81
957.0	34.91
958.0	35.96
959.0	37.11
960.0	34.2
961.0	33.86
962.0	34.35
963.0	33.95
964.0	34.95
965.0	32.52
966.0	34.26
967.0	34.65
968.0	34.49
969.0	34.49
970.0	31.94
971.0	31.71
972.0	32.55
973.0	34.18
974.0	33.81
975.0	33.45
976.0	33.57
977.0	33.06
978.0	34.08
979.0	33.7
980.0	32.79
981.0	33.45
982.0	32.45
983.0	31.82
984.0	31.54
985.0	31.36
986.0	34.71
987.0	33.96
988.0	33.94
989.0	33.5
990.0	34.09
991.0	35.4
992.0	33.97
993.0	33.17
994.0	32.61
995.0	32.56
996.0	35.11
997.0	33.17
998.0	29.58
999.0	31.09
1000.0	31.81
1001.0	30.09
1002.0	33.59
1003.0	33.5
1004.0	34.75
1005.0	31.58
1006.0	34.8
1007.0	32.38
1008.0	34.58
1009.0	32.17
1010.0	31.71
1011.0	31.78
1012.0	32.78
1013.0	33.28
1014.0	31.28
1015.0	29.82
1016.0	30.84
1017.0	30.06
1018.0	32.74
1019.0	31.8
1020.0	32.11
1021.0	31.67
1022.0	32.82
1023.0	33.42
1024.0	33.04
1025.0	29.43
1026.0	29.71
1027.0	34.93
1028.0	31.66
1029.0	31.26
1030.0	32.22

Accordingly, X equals 0.37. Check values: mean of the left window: 56.2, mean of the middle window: 28.8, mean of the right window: 33.3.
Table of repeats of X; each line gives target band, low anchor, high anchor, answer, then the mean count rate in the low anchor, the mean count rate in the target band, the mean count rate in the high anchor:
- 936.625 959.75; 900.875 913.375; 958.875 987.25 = 0.04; 36.1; 33.2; 33.5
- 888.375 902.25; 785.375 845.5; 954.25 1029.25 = 0.10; 53.1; 40.2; 33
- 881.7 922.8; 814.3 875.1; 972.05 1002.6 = 0.16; 47.2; 35.9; 33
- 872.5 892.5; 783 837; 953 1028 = 0.13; 54.3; 40.8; 33.1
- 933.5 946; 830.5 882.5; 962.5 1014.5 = 0.24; 42.8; 29.3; 33.1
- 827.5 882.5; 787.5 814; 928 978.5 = 0.06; 53.7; 43.5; 31.6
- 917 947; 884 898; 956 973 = 0.38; 40.1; 26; 34.1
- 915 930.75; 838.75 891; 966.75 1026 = 0.49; 41.4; 23.9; 32.7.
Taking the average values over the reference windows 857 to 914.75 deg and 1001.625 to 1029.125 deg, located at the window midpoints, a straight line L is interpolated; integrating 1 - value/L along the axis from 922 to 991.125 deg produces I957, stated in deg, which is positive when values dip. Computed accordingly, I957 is 8.5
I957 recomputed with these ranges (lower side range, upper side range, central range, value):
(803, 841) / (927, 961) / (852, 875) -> 2.7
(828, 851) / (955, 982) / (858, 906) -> 1.5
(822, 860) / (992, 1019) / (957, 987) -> 1.4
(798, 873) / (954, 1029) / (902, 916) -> 2.4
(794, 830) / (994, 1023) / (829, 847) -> 2.4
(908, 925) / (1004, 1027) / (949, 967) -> -2.9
